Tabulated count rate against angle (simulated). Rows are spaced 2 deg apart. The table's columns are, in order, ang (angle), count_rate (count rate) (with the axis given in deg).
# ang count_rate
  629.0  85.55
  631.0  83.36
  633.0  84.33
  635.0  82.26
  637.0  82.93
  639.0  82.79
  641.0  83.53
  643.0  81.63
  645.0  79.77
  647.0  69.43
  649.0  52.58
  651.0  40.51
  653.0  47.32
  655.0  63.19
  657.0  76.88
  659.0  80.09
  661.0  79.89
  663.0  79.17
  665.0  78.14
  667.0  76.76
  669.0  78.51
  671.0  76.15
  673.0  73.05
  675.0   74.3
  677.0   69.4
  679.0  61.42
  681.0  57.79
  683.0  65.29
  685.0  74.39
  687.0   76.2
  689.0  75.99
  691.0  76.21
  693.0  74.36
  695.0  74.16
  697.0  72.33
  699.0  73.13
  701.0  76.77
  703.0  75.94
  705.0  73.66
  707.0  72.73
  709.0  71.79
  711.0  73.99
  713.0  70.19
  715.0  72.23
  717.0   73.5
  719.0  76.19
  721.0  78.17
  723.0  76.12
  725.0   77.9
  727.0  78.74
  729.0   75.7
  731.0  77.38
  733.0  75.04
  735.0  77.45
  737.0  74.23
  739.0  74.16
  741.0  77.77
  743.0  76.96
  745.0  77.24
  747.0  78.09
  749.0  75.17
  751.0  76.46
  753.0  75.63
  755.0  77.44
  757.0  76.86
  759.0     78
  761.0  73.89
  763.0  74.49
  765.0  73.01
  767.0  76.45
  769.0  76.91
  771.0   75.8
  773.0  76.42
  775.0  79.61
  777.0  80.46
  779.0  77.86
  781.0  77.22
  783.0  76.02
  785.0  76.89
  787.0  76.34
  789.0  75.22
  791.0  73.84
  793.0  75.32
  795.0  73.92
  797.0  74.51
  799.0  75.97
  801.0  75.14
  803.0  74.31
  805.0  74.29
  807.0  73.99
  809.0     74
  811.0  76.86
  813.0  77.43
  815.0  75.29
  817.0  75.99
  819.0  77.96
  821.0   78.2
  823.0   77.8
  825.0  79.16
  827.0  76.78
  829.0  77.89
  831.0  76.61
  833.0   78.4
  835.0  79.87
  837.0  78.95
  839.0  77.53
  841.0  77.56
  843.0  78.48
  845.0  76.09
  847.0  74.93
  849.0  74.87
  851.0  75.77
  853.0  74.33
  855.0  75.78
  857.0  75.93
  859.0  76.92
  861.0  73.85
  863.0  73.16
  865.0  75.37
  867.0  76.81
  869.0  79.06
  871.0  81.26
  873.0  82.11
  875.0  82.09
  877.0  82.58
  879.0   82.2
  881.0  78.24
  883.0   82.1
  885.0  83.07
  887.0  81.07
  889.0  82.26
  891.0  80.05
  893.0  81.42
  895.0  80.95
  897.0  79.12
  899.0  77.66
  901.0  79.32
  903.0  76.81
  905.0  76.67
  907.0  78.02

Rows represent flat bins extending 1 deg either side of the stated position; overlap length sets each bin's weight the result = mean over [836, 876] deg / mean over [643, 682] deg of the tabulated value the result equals 1.1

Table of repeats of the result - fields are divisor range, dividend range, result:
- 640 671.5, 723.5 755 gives 1.07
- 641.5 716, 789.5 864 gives 1.06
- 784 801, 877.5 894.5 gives 1.08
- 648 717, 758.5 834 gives 1.07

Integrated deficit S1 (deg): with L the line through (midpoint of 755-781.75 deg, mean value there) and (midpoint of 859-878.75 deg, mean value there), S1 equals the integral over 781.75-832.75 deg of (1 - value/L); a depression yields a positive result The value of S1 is 0.9 deg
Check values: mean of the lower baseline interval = 76.7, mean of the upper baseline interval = 78.5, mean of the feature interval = 76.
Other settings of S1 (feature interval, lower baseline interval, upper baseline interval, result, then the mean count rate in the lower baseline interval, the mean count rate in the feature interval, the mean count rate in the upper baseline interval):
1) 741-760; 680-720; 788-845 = -0.6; 72.8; 76.9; 76.5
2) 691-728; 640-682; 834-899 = -1.1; 70.5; 74.6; 78.5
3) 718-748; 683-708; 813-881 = -0.7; 74.3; 76.7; 77.6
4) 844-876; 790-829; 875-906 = 0.8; 75.9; 76.8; 80.3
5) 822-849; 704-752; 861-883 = 0.2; 75.5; 77.6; 79.2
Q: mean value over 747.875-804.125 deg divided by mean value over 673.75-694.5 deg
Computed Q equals 1.08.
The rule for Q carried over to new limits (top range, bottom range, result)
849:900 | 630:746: 1.07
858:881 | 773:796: 1.03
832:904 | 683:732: 1.05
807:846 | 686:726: 1.04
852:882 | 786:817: 1.04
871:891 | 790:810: 1.10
